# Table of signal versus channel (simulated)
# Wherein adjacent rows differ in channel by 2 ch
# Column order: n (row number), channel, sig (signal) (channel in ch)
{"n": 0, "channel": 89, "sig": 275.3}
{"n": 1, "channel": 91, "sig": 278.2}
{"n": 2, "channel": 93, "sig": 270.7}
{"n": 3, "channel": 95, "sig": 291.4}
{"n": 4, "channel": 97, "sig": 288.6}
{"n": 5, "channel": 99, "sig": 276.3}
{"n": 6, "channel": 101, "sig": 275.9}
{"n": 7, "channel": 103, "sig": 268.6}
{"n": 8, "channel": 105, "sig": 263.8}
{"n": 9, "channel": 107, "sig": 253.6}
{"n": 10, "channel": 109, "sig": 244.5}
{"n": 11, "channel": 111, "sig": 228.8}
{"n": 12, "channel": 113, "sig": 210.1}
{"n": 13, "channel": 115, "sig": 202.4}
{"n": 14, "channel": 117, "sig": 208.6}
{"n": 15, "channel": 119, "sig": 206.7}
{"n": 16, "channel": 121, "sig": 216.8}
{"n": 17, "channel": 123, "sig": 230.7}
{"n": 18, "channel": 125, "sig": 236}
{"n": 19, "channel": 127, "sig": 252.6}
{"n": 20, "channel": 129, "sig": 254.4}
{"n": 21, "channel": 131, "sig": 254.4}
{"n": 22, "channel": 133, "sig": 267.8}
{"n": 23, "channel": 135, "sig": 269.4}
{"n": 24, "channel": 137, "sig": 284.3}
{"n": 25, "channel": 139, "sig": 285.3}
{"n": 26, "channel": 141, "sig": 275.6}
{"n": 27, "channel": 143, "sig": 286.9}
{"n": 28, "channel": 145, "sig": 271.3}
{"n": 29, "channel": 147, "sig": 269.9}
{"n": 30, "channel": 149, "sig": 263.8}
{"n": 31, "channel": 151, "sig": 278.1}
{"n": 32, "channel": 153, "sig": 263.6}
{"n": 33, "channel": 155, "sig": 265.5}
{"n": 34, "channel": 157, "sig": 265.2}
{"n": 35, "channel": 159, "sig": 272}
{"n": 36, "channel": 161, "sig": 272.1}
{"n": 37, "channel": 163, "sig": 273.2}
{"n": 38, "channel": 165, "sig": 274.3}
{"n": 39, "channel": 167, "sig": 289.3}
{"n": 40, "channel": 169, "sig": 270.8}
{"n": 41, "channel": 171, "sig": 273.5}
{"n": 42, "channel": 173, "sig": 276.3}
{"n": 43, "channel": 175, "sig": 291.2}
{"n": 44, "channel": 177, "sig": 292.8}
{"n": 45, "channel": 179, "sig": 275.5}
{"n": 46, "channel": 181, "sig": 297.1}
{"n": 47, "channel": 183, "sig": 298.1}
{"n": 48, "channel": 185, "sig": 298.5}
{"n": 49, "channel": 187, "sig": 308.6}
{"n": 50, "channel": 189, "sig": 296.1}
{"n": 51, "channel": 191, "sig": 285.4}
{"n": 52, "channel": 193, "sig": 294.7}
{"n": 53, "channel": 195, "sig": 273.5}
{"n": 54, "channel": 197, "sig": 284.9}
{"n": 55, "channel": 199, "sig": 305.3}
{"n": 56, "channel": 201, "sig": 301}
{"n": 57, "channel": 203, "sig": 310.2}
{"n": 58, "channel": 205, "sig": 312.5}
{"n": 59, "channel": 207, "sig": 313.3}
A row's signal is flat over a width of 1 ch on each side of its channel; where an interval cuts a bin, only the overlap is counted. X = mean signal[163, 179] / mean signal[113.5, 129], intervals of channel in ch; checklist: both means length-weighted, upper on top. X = 1.25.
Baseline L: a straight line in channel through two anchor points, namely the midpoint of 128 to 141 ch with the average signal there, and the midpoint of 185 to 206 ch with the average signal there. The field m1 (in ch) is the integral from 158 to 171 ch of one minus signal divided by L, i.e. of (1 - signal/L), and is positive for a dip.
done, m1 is 0.4 ch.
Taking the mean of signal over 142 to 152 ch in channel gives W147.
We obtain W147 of 274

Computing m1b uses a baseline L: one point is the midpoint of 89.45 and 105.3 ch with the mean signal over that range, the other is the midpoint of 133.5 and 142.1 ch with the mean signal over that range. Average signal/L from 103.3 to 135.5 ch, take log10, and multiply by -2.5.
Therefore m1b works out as 0.17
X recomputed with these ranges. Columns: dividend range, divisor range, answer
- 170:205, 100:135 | 1.22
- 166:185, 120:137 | 1.14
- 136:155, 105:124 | 1.22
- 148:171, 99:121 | 1.15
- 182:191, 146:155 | 1.11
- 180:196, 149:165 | 1.09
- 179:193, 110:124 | 1.38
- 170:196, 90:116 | 1.12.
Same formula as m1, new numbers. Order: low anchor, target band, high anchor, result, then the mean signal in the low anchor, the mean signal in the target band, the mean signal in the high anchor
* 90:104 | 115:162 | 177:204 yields 4.6 ch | 279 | 258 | 294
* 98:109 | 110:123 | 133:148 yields 2.7 ch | 266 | 214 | 277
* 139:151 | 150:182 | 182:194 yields 1.0 ch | 275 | 277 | 297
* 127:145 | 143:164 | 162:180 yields 0.4 ch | 271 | 270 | 280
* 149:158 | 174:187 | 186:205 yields -0.3 ch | 268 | 293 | 296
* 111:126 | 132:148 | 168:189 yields -2.2 ch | 217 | 276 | 289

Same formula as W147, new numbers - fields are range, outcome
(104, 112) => 248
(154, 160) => 268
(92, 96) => 281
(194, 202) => 291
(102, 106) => 266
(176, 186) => 292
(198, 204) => 306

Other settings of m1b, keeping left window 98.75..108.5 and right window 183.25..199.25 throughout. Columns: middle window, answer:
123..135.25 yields 0.09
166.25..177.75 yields 0.02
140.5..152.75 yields 0.02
